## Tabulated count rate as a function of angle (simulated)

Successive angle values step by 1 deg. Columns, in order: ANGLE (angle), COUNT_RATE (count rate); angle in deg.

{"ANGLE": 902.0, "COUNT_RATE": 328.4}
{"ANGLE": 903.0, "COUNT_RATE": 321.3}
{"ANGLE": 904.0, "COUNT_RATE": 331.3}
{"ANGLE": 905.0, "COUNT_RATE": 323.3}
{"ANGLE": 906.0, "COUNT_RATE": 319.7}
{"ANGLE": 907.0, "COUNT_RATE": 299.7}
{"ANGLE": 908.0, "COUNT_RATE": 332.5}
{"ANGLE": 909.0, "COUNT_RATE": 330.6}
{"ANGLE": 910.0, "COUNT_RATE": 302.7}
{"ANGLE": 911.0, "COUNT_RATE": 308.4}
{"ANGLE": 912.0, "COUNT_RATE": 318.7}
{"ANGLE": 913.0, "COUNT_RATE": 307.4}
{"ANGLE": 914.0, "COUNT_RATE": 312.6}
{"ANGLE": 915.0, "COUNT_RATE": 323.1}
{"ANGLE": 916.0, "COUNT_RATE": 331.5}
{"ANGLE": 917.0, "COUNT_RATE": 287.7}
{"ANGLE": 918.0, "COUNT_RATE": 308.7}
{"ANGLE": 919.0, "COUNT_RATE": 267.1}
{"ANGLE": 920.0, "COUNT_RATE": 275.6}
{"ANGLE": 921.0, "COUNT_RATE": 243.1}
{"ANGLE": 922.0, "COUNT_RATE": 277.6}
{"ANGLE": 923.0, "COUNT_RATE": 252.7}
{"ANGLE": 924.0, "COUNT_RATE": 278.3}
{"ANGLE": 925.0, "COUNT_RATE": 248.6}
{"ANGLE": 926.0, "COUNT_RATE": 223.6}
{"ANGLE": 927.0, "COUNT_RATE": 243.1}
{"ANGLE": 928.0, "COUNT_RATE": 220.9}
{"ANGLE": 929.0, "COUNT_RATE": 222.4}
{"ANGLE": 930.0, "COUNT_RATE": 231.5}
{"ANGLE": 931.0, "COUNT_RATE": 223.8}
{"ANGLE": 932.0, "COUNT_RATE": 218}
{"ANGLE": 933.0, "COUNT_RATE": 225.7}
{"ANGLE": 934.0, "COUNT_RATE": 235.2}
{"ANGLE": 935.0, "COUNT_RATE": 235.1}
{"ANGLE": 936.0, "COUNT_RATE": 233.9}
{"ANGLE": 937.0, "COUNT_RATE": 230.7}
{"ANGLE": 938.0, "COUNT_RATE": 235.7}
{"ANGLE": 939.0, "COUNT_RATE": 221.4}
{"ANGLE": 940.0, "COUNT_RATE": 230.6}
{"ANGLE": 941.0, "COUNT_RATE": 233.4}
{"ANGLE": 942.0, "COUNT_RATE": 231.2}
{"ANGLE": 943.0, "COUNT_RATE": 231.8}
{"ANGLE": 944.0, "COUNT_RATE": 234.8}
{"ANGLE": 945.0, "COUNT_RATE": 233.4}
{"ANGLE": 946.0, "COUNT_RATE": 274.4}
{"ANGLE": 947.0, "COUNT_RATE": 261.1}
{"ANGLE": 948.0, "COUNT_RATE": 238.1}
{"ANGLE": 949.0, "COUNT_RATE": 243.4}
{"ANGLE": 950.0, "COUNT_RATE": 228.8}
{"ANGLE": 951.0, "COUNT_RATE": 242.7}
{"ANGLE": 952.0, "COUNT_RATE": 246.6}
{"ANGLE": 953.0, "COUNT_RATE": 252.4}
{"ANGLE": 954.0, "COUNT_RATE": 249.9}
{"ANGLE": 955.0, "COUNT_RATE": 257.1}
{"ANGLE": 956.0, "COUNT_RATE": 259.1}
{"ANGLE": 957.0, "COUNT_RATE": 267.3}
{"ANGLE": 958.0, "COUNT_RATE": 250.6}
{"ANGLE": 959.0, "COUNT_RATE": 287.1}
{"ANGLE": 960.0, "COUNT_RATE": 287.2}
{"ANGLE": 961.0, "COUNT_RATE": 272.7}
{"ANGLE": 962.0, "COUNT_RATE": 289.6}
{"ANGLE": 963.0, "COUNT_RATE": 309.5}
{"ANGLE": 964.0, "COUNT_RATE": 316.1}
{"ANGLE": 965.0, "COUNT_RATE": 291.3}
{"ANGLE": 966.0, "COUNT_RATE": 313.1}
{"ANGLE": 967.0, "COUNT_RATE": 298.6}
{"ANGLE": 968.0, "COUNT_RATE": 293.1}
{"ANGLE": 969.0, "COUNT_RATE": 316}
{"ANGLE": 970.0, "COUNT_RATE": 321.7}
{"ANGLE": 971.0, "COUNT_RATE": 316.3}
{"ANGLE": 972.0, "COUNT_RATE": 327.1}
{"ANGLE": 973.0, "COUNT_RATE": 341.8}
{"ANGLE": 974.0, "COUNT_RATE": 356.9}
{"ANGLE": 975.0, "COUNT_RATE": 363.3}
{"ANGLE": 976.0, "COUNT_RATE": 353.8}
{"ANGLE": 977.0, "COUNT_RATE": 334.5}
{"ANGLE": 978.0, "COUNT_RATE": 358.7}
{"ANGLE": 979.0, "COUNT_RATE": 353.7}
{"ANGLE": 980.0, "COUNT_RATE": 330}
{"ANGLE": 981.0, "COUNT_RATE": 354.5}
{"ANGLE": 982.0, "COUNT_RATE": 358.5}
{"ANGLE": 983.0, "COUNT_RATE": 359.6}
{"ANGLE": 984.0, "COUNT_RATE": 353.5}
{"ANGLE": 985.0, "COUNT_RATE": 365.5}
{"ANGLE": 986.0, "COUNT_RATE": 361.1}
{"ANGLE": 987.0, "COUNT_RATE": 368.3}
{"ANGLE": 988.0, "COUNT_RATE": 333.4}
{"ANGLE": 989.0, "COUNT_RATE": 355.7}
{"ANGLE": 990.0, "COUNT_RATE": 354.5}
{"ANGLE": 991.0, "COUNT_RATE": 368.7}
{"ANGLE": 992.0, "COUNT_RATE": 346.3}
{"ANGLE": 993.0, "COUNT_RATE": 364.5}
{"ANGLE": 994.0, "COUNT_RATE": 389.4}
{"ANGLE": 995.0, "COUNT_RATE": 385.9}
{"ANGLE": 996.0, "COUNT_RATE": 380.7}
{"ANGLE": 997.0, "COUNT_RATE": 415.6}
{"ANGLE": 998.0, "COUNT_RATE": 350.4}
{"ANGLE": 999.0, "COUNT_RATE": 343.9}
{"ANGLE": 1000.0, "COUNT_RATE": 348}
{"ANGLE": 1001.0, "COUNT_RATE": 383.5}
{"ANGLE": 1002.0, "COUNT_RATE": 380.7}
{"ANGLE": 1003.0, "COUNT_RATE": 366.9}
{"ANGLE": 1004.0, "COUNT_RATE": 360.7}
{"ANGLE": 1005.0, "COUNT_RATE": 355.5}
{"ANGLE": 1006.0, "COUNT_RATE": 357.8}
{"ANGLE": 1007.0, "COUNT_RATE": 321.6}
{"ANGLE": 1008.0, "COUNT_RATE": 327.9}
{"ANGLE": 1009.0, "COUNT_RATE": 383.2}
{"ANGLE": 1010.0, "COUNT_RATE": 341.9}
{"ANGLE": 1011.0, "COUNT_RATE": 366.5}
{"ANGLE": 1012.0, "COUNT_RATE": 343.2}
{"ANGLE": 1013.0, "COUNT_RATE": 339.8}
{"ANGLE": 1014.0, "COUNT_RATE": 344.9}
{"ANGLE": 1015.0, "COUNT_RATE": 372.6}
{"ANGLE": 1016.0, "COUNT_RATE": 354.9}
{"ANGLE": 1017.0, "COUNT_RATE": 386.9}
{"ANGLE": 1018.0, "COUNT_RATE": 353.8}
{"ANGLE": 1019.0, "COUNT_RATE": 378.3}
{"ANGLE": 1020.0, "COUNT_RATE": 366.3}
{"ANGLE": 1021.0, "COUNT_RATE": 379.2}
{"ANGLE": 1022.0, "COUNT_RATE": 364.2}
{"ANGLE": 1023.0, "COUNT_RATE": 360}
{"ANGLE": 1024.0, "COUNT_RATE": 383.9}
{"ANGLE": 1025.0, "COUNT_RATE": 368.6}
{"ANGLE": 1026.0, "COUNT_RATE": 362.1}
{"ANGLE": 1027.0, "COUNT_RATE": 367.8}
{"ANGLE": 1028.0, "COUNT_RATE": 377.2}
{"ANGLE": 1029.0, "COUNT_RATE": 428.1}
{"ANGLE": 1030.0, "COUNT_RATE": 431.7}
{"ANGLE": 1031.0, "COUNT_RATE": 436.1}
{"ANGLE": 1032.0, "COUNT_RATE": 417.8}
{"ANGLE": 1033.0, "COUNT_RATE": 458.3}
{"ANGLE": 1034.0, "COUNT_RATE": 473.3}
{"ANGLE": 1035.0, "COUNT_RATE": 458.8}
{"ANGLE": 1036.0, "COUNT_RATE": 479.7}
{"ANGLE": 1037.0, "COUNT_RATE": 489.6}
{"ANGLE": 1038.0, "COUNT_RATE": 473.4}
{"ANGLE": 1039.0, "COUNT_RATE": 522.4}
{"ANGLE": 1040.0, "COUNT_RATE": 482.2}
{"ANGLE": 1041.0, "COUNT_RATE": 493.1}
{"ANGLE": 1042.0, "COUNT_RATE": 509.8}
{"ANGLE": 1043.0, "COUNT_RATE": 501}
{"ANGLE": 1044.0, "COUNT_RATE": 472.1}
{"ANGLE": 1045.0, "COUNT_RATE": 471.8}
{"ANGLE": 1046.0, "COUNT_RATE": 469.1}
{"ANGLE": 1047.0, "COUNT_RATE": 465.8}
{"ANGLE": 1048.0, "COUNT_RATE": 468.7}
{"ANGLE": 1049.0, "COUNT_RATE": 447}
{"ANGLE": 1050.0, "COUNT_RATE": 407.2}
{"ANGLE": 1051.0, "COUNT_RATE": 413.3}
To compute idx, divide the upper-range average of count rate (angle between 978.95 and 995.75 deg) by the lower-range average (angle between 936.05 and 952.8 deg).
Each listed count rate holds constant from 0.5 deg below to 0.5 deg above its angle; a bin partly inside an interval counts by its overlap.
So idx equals 1.51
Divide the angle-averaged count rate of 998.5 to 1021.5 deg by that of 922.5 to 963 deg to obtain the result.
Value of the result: 1.5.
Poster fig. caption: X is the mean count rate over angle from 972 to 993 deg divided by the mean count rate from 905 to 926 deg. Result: 1.2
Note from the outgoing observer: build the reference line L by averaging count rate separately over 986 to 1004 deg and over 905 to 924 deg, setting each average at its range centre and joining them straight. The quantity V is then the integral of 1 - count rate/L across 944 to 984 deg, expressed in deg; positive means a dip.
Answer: 5.2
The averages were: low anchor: 300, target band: 298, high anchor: 367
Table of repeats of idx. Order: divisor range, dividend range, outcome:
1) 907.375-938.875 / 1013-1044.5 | 1.57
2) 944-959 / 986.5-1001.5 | 1.46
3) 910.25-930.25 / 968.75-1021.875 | 1.30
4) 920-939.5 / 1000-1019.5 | 1.51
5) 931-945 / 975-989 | 1.53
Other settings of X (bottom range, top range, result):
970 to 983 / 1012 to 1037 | 1.14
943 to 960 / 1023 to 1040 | 1.71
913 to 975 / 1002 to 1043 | 1.50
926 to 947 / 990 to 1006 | 1.58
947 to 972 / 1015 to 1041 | 1.49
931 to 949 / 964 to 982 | 1.41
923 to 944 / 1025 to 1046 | 1.94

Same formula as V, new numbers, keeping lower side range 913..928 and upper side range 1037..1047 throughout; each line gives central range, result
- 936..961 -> 6.0 deg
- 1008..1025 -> 3.1 deg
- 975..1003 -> 2.4 deg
